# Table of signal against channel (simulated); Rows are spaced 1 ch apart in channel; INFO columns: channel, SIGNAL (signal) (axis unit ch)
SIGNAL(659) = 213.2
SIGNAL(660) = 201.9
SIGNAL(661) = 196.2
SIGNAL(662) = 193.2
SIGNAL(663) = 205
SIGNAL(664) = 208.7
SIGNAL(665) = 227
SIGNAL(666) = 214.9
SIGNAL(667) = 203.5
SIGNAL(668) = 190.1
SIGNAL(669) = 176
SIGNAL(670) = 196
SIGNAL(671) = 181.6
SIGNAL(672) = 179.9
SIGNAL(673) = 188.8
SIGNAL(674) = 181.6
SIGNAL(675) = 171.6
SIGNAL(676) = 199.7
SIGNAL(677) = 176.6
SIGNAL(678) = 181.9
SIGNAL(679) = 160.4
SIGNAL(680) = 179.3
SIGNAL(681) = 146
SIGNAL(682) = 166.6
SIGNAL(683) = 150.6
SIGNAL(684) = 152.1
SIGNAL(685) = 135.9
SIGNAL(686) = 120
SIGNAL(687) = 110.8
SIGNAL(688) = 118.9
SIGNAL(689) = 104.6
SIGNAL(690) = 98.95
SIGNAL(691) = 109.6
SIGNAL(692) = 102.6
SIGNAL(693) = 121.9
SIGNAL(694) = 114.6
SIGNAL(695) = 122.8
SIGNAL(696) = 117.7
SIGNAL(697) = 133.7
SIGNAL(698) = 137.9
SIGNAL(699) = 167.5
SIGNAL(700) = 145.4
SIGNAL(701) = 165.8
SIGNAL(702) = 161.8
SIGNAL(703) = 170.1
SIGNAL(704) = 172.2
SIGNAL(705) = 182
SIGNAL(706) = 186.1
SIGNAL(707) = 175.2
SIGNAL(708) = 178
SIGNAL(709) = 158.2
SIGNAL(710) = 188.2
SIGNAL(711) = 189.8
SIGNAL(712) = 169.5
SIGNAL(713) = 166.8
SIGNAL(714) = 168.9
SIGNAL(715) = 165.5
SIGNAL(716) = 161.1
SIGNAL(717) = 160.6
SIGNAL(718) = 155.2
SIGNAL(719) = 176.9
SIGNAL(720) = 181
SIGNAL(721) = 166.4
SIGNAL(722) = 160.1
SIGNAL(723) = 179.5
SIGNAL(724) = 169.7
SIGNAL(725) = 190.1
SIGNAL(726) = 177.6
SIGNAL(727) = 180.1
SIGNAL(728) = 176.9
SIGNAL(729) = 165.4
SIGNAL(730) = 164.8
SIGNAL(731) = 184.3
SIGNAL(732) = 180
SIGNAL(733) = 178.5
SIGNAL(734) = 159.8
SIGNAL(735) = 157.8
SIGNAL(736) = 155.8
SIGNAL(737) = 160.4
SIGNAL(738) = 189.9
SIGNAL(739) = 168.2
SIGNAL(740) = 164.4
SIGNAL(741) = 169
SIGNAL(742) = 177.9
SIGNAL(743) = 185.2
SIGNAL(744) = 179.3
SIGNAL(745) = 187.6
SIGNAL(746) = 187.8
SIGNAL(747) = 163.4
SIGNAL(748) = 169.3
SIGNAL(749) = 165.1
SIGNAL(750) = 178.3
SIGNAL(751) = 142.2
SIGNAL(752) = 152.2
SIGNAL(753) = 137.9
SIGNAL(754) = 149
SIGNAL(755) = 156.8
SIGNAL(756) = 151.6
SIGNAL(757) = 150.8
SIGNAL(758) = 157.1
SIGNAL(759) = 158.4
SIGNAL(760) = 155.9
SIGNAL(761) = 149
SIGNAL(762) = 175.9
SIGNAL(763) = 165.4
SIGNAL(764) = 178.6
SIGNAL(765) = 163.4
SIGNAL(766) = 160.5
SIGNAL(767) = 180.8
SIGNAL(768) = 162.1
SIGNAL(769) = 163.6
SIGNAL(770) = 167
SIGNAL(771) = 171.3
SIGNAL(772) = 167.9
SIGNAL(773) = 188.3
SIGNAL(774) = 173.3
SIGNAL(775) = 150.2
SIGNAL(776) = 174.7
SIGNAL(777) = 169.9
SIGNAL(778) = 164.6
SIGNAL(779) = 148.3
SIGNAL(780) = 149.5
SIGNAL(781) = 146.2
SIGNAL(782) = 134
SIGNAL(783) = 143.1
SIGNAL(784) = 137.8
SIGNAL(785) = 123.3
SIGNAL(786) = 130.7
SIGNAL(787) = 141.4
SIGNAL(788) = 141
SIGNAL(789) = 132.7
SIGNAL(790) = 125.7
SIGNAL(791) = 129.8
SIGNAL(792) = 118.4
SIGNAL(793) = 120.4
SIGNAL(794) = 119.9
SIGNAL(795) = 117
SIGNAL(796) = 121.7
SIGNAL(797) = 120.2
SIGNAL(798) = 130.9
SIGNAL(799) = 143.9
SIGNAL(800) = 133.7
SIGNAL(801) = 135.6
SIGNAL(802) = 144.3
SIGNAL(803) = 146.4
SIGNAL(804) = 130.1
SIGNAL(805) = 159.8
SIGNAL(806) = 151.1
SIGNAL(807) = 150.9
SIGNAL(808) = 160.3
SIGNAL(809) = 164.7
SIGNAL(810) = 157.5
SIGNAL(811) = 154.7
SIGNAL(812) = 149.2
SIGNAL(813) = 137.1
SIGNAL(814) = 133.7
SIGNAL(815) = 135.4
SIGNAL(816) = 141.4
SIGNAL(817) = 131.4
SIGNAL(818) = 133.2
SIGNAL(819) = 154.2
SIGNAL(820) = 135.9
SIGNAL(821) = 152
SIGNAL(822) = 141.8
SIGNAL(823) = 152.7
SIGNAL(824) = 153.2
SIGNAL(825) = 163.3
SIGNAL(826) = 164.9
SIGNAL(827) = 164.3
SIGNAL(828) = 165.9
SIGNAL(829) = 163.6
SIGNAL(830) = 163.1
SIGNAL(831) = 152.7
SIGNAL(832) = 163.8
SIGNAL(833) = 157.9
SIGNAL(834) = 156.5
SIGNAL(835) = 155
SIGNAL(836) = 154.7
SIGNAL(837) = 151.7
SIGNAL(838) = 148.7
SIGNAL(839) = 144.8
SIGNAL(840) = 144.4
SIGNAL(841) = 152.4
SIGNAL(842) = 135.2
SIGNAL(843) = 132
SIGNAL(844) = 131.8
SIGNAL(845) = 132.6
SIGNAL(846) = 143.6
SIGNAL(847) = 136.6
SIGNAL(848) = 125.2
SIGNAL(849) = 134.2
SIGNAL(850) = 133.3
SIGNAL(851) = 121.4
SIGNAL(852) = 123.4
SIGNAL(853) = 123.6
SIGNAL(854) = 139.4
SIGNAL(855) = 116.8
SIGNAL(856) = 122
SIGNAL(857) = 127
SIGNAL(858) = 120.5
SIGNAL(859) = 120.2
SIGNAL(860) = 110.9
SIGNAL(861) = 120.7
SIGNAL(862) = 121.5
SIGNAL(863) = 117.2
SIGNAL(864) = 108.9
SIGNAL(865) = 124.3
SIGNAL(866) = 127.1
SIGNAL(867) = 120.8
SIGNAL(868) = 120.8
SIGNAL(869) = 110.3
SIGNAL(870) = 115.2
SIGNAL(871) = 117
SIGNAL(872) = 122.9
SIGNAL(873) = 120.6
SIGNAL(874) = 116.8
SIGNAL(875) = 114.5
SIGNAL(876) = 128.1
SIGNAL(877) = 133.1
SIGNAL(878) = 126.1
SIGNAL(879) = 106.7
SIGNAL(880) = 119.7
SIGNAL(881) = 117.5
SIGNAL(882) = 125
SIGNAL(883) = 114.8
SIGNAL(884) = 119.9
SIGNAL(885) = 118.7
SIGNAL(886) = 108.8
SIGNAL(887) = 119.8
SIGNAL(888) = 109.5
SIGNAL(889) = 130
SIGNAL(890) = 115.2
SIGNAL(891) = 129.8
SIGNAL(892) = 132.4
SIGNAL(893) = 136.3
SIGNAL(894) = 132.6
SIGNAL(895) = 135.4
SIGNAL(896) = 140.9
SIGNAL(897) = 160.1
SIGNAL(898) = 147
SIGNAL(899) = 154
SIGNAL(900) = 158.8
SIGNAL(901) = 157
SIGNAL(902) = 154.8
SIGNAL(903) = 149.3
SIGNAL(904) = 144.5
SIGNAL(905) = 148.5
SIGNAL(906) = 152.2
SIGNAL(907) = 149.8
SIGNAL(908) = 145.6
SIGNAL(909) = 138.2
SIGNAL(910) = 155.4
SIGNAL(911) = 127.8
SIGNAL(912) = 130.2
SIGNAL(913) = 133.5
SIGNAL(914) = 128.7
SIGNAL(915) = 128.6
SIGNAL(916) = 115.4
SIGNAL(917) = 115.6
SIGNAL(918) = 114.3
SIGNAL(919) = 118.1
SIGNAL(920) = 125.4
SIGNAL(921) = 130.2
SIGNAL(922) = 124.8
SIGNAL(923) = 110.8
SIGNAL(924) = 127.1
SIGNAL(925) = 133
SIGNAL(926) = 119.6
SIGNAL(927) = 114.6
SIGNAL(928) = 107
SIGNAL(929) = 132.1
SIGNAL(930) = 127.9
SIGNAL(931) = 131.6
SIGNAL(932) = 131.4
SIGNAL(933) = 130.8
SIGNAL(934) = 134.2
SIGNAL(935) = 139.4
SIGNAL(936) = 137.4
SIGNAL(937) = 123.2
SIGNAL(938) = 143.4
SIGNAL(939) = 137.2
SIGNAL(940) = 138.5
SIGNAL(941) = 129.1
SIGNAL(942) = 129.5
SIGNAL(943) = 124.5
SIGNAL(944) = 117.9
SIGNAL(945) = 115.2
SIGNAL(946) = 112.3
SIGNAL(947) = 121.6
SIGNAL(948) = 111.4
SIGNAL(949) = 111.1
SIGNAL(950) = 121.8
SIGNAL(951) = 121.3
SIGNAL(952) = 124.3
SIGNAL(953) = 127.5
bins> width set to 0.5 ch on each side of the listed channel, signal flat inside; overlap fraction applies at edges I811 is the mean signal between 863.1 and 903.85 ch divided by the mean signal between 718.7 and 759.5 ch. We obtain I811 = 0.76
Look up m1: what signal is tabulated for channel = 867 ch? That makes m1 120.8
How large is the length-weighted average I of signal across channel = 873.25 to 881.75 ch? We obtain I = 120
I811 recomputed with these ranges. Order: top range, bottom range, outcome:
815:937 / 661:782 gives 0.81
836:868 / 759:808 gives 0.87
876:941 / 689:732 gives 0.82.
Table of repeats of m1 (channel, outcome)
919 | 118.1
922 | 124.8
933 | 130.8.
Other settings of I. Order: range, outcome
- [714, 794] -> 161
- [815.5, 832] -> 152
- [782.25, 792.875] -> 132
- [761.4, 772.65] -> 169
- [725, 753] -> 171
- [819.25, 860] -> 143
